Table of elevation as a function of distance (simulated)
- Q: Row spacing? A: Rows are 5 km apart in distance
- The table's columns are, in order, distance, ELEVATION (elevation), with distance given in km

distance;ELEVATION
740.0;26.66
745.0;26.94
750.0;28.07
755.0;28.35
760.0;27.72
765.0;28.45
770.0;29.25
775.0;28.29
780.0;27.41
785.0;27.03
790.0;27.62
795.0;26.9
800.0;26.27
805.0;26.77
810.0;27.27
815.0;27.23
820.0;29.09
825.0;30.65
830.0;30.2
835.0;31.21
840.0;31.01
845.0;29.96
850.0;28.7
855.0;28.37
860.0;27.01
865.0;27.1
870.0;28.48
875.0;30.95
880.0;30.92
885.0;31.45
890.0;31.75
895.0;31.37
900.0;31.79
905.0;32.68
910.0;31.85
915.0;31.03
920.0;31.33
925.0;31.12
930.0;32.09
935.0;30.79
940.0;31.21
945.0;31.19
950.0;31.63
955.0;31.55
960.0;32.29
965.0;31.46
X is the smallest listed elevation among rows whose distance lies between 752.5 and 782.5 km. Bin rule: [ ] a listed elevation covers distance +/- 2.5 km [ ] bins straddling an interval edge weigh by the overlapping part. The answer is 27.41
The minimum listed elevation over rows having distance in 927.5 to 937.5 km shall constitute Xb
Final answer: 30.79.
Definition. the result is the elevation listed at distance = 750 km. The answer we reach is 28.07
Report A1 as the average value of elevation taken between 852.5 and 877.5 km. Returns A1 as 28.4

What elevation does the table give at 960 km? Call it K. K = 32.29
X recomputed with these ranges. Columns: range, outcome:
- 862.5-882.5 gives 27.1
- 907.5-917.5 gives 31.03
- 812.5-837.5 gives 27.23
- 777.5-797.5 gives 26.9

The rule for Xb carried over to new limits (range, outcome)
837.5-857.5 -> 28.37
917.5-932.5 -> 31.12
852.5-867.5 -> 27.01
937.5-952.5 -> 31.19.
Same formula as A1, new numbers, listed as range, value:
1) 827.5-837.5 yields 30.7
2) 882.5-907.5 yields 31.8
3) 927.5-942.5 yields 31.4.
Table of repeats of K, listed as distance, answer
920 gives 31.33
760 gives 27.72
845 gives 29.96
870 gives 28.48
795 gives 26.9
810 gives 27.27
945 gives 31.19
